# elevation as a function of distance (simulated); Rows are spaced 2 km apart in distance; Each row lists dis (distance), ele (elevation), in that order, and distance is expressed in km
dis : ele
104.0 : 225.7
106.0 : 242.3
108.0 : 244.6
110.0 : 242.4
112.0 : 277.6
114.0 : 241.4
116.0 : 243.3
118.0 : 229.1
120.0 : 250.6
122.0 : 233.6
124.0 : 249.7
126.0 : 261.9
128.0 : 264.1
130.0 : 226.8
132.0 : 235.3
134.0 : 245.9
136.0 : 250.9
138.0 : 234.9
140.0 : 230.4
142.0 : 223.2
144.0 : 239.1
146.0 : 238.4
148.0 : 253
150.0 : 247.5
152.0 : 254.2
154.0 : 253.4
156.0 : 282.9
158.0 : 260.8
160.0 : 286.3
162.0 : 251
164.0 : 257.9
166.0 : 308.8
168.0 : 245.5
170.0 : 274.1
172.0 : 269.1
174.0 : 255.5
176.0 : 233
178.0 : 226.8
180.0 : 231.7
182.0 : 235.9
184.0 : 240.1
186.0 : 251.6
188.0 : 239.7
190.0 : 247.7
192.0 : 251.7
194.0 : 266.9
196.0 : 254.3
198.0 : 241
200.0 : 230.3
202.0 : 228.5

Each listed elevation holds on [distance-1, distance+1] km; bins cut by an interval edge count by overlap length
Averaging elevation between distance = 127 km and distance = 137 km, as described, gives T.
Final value 245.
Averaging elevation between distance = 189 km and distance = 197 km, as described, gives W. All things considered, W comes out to 255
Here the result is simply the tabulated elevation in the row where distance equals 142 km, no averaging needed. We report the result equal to 223.2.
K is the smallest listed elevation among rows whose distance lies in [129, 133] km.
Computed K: 226.8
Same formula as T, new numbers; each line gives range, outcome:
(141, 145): 231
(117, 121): 240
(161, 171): 267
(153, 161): 271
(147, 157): 258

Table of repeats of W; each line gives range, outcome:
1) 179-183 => 234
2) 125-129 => 263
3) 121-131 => 247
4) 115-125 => 241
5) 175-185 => 234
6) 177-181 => 229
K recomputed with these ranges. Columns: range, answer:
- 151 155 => 253.4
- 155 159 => 260.8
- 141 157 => 223.2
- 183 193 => 239.7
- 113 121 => 229.1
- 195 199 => 241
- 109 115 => 241.4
